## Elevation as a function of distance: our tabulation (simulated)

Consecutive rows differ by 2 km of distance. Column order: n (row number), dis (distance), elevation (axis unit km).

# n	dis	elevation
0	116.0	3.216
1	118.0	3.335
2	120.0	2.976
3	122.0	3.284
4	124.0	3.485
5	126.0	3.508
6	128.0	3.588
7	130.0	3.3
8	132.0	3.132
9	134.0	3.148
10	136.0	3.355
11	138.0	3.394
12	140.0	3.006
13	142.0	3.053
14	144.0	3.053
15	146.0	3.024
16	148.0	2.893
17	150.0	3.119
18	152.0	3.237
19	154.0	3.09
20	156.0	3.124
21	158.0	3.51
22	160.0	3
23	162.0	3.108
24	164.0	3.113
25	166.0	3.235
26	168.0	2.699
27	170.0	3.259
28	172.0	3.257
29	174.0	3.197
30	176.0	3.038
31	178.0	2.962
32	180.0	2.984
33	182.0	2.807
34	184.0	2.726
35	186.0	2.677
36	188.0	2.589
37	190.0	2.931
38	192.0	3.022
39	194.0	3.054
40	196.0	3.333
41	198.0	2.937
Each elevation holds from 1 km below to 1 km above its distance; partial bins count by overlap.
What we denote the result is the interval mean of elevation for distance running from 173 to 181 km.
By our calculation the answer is 3.05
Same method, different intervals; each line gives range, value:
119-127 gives 3.31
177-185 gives 2.87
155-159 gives 3.32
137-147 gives 3.11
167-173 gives 3.07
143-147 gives 3.04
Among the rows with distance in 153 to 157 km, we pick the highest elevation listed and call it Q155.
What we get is 3.124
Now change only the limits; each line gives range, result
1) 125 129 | 3.588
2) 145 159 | 3.51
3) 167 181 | 3.259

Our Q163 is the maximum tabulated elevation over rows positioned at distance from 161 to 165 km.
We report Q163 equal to 3.113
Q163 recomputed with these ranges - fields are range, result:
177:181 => 2.984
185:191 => 2.931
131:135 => 3.148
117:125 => 3.485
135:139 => 3.394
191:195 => 3.054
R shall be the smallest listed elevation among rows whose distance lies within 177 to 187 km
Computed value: 2.677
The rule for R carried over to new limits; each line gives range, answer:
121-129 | 3.284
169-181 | 2.962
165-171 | 2.699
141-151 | 2.893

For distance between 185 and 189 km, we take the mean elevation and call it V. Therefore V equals 2.63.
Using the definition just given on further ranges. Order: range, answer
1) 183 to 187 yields 2.7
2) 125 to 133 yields 3.38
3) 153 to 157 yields 3.11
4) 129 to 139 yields 3.27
